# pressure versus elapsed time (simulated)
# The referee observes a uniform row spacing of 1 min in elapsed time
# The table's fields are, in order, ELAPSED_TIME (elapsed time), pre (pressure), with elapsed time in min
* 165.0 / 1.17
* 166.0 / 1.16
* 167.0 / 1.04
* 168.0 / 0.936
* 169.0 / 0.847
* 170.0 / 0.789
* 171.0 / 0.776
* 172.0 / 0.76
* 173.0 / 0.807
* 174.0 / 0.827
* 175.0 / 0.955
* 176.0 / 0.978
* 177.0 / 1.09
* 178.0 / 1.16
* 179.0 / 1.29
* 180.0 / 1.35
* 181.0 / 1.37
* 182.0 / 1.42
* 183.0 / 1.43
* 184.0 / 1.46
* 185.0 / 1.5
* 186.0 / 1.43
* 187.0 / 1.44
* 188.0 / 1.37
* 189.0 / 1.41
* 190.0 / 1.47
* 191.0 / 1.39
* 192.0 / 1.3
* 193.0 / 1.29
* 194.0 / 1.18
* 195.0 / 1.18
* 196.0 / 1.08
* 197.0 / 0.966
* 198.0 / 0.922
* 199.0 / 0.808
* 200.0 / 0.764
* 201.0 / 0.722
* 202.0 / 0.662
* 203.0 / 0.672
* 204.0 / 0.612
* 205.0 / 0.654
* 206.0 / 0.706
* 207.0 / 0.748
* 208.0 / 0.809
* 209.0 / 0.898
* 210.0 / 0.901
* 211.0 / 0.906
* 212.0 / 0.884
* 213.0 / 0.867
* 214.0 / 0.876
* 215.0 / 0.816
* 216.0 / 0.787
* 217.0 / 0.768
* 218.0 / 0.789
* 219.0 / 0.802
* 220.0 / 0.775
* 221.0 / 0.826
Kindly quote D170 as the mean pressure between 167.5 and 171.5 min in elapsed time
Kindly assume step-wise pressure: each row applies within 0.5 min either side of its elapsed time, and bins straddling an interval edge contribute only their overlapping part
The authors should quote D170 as 0.837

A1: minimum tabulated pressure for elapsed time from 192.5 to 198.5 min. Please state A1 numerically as 0.922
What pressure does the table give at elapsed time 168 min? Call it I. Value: 0.936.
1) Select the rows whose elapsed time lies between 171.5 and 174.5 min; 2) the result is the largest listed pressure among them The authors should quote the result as 0.827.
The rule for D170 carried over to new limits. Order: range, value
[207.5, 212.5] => 0.88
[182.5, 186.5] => 1.45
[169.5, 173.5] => 0.783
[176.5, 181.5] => 1.25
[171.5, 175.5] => 0.837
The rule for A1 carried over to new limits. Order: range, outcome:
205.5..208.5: 0.706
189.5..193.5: 1.29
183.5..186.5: 1.43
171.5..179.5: 0.76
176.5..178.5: 1.09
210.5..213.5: 0.867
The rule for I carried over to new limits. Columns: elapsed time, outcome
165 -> 1.17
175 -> 0.955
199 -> 0.808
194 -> 1.18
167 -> 1.04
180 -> 1.35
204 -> 0.612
